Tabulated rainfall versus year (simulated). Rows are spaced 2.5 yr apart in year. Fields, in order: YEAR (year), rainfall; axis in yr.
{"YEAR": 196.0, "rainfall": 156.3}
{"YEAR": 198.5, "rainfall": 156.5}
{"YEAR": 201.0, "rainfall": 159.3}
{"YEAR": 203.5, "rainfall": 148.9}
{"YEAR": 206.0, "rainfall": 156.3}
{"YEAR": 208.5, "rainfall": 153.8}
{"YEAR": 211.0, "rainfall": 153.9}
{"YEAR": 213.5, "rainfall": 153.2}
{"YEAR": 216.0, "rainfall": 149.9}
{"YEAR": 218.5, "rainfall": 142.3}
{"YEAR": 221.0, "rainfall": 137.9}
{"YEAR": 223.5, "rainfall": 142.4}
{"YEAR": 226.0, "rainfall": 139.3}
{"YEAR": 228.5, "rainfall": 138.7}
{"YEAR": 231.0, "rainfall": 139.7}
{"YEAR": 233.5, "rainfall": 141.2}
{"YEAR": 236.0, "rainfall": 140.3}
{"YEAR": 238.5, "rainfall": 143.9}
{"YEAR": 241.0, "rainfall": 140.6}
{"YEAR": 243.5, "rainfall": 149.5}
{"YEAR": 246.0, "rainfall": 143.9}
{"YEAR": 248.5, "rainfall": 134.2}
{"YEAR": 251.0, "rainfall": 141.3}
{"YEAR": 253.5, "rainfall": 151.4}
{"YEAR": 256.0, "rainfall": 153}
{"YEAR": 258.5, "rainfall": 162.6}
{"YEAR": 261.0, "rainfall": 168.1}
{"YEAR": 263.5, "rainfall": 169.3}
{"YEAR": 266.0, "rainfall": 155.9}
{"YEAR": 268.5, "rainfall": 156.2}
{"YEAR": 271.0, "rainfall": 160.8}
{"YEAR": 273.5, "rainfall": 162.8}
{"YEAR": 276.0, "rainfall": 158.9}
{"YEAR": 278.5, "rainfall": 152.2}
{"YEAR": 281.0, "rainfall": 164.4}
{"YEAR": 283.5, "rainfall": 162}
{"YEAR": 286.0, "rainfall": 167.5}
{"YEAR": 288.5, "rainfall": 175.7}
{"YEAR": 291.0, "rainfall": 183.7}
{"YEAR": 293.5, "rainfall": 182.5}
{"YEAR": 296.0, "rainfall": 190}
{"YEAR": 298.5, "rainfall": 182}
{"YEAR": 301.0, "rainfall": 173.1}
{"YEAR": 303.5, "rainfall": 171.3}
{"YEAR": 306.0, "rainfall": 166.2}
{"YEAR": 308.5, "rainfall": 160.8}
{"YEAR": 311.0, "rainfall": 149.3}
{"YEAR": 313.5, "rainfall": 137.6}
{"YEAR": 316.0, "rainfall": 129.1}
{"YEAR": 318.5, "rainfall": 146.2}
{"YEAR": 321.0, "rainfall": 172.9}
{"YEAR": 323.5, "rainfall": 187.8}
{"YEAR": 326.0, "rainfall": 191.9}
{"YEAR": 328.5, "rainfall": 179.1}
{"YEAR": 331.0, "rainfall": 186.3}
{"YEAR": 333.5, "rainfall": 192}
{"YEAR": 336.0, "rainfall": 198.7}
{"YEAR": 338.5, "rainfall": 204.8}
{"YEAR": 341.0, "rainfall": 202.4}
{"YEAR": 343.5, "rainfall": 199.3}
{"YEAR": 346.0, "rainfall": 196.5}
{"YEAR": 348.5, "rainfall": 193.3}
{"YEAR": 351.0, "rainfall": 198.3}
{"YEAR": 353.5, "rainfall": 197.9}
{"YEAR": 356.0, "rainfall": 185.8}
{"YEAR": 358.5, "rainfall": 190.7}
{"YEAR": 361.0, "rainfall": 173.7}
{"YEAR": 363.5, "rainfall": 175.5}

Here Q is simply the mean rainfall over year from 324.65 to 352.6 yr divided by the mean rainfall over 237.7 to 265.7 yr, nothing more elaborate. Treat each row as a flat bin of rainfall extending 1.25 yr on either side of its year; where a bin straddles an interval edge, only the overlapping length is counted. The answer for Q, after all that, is 1.29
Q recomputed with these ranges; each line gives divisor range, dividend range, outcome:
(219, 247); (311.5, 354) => 1.29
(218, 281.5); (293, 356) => 1.20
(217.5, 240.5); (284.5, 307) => 1.26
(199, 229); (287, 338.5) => 1.17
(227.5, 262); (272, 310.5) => 1.16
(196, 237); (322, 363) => 1.30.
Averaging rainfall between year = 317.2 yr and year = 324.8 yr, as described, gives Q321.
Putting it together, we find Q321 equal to 169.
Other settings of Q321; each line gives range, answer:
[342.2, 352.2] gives 197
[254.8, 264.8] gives 163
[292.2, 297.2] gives 186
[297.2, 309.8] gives 171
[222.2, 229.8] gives 140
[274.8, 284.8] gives 159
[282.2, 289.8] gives 168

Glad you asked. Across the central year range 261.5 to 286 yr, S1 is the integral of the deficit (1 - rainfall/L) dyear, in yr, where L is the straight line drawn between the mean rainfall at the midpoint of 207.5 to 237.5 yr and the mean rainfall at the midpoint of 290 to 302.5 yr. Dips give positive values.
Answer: 1.4 yr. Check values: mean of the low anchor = 144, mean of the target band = 161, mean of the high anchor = 182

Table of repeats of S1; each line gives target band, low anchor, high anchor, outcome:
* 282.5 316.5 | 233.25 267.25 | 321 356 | 1.3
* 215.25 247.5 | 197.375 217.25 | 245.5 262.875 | 2.2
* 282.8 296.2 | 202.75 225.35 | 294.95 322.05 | -1.5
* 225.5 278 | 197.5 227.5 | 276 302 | 3.6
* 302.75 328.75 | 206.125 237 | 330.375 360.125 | 3.0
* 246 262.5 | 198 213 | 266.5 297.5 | 1.2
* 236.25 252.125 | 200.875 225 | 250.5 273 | 1.3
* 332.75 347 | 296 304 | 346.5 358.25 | -0.7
